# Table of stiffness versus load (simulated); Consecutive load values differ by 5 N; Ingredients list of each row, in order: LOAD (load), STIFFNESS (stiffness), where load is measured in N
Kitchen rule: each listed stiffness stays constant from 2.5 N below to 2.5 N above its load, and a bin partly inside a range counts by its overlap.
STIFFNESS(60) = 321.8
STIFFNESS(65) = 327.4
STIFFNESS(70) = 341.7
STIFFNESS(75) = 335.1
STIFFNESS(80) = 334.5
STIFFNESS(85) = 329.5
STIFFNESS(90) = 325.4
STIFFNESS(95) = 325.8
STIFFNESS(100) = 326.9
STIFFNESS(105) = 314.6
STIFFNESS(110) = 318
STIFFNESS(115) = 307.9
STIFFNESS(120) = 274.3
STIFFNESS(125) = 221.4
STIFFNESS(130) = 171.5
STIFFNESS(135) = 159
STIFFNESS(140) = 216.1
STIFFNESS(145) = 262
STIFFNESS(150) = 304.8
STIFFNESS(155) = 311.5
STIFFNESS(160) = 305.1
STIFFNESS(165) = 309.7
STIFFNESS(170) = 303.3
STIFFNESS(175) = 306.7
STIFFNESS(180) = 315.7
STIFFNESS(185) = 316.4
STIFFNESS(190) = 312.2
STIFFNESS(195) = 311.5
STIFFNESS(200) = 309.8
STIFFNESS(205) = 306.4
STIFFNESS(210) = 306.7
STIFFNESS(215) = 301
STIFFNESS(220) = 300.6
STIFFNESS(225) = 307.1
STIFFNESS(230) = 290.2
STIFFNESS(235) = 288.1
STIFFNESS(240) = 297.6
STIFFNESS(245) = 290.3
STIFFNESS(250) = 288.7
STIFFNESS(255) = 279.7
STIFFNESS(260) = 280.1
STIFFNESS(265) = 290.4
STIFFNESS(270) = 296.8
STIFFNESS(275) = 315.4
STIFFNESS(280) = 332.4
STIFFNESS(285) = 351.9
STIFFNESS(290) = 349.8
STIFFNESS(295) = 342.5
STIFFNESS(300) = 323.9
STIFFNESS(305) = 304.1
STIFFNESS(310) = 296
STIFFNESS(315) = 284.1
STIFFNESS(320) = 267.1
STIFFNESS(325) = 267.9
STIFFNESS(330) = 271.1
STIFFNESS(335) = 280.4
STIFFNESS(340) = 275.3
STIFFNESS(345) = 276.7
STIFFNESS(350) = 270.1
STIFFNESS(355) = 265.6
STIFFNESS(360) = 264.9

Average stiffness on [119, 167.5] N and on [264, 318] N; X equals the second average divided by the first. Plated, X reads 1.25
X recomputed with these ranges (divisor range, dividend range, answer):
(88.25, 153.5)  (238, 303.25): 1.15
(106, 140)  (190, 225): 1.26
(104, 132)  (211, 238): 1.12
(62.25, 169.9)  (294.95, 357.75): 0.97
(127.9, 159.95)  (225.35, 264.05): 1.19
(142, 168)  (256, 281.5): 1.01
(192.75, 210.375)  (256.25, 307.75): 1.03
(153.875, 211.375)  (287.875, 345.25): 0.95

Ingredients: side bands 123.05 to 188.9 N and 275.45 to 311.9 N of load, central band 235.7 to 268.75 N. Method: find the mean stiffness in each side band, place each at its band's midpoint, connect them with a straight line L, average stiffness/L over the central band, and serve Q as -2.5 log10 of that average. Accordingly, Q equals 0.08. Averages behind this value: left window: 271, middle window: 288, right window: 328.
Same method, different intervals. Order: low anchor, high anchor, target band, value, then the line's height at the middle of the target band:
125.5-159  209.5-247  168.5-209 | -0.149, 271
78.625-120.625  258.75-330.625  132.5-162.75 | 0.210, 316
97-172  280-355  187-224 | -0.089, 283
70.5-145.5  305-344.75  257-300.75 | -0.144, 280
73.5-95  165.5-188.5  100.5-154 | 0.233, 321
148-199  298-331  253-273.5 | 0.028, 296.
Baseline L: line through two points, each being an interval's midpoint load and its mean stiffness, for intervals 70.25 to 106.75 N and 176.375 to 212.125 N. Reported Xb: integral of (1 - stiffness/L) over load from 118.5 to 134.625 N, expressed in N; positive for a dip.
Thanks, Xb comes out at 5.6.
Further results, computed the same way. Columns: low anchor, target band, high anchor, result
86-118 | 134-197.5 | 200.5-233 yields 3.97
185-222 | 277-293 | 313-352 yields -3.21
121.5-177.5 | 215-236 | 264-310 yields -0.18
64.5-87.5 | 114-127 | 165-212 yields 2.39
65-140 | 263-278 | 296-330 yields -0.57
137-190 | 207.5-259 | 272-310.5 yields 3.01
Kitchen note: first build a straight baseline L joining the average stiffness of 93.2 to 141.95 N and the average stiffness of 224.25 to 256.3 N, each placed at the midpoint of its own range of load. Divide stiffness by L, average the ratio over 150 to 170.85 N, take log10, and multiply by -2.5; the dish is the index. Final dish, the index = -0.13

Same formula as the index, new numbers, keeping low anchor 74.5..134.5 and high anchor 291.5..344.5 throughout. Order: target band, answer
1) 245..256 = 0.02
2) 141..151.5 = 0.08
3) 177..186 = -0.08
